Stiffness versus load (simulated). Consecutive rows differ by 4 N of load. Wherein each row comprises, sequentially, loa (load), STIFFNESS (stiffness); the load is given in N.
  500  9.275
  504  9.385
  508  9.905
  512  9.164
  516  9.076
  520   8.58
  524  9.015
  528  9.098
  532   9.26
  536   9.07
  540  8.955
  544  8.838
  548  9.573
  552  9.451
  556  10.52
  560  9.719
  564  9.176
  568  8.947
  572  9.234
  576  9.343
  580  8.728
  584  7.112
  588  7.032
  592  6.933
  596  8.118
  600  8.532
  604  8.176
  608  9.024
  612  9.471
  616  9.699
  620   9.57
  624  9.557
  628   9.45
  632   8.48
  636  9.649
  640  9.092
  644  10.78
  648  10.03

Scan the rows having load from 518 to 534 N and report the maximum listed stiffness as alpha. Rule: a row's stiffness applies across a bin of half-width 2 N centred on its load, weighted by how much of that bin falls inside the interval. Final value 9.26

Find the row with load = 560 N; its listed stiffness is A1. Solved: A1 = 9.719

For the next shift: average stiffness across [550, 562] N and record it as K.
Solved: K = 9.9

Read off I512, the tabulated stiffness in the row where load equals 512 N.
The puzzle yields 9.164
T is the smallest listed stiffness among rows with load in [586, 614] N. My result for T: 6.933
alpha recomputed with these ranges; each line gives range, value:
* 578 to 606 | 8.728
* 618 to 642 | 9.649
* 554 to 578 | 10.52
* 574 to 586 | 9.343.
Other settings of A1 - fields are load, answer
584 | 7.112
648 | 10.03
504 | 9.385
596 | 8.118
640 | 9.092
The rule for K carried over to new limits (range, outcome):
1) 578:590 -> 7.62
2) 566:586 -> 8.67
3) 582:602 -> 7.55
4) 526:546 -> 9.04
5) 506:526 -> 9.15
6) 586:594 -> 6.98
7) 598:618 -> 8.98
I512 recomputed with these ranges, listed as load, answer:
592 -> 6.933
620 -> 9.57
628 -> 9.45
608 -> 9.024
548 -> 9.573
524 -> 9.015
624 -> 9.557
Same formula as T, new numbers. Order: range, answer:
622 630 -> 9.45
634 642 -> 9.092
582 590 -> 7.032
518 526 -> 8.58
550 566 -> 9.176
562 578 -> 8.947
